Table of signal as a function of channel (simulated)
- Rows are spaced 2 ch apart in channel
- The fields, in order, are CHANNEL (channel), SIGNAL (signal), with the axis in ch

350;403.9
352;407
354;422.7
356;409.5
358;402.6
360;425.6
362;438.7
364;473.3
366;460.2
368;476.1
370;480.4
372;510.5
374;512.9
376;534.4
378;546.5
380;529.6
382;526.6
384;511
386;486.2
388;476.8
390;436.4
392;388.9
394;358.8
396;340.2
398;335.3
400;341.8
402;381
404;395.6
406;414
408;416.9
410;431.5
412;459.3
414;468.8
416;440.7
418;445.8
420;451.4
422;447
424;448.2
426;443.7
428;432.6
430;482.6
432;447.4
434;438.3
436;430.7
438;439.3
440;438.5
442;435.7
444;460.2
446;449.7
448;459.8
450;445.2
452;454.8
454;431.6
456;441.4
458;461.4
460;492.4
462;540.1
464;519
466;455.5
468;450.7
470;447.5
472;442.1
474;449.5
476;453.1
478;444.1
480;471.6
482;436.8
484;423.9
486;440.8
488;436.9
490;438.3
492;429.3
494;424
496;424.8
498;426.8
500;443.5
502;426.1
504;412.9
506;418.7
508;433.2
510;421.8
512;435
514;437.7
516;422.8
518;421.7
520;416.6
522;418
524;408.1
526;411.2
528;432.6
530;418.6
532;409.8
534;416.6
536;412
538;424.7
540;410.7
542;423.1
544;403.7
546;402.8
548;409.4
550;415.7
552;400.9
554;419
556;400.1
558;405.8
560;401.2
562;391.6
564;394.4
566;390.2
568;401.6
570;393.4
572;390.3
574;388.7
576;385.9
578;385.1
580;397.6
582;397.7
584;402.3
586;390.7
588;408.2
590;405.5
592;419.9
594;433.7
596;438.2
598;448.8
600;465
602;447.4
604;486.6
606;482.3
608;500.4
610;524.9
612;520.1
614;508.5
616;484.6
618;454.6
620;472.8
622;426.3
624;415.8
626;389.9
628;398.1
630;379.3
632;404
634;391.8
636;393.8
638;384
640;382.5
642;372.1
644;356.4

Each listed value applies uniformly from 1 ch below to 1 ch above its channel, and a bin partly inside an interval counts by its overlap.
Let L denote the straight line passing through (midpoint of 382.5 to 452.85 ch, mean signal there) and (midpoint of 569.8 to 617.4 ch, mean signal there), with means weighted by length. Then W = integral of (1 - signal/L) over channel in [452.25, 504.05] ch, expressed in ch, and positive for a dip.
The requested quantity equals -1.7 ch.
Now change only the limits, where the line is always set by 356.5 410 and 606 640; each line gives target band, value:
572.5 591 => 1.91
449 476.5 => -1.22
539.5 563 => 1.85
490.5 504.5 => 0.48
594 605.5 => -0.41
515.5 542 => 1.49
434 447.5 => 0.05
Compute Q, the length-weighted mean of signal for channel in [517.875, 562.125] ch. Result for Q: 412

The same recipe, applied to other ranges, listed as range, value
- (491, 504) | 428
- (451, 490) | 457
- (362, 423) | 449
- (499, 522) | 426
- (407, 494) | 450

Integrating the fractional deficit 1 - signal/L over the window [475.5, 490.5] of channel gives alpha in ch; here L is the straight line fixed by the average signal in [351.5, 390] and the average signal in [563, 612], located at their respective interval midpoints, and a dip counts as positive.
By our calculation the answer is 0.2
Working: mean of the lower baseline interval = 475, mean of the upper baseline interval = 426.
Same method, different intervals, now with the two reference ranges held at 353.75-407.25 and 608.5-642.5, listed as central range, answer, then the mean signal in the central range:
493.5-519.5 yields 0.7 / 427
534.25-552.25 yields 1.0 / 412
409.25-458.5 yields -0.6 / 447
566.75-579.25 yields 1.3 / 391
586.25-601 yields 0.1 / 429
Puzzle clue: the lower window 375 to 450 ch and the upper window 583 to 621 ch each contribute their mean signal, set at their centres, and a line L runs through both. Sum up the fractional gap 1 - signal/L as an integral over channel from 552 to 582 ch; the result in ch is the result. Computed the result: 3.9 ch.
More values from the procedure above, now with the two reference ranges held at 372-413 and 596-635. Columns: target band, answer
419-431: -0.2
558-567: 1.1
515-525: 0.7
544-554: 0.9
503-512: 0.5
